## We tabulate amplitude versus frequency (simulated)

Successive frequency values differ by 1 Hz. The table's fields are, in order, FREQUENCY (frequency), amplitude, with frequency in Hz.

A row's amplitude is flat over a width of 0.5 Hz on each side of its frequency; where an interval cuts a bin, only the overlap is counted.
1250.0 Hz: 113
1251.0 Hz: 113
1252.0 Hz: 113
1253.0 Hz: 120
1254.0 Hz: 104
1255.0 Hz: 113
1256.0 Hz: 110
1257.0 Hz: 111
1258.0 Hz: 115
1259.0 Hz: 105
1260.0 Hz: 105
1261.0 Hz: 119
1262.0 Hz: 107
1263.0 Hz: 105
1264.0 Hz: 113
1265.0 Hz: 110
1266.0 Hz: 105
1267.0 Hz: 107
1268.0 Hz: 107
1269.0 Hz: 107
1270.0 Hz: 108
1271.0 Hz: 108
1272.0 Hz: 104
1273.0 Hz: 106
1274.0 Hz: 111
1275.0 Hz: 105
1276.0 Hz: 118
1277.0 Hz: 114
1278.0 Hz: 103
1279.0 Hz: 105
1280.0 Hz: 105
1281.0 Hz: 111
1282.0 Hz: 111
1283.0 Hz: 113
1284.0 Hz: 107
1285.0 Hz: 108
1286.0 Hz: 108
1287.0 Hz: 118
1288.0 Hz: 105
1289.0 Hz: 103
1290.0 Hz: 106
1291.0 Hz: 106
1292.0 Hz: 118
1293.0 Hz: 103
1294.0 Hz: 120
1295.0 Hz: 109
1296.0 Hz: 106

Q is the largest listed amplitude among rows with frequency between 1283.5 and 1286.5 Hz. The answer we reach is 108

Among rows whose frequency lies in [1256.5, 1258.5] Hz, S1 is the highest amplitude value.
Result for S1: 115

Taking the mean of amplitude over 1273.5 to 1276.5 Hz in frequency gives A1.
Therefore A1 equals 111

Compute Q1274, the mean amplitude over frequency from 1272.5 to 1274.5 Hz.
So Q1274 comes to 108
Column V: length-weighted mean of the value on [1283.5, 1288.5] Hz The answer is 109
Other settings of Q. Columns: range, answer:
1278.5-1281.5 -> 111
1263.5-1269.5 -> 113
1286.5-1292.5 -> 118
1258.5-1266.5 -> 119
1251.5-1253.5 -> 120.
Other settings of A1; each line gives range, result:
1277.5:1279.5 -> 104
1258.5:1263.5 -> 108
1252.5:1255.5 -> 112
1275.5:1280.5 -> 109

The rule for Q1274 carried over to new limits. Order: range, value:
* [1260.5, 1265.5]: 111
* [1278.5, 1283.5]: 109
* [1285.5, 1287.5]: 113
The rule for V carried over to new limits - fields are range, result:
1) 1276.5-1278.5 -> 108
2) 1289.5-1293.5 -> 108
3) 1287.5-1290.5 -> 105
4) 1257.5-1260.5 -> 108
